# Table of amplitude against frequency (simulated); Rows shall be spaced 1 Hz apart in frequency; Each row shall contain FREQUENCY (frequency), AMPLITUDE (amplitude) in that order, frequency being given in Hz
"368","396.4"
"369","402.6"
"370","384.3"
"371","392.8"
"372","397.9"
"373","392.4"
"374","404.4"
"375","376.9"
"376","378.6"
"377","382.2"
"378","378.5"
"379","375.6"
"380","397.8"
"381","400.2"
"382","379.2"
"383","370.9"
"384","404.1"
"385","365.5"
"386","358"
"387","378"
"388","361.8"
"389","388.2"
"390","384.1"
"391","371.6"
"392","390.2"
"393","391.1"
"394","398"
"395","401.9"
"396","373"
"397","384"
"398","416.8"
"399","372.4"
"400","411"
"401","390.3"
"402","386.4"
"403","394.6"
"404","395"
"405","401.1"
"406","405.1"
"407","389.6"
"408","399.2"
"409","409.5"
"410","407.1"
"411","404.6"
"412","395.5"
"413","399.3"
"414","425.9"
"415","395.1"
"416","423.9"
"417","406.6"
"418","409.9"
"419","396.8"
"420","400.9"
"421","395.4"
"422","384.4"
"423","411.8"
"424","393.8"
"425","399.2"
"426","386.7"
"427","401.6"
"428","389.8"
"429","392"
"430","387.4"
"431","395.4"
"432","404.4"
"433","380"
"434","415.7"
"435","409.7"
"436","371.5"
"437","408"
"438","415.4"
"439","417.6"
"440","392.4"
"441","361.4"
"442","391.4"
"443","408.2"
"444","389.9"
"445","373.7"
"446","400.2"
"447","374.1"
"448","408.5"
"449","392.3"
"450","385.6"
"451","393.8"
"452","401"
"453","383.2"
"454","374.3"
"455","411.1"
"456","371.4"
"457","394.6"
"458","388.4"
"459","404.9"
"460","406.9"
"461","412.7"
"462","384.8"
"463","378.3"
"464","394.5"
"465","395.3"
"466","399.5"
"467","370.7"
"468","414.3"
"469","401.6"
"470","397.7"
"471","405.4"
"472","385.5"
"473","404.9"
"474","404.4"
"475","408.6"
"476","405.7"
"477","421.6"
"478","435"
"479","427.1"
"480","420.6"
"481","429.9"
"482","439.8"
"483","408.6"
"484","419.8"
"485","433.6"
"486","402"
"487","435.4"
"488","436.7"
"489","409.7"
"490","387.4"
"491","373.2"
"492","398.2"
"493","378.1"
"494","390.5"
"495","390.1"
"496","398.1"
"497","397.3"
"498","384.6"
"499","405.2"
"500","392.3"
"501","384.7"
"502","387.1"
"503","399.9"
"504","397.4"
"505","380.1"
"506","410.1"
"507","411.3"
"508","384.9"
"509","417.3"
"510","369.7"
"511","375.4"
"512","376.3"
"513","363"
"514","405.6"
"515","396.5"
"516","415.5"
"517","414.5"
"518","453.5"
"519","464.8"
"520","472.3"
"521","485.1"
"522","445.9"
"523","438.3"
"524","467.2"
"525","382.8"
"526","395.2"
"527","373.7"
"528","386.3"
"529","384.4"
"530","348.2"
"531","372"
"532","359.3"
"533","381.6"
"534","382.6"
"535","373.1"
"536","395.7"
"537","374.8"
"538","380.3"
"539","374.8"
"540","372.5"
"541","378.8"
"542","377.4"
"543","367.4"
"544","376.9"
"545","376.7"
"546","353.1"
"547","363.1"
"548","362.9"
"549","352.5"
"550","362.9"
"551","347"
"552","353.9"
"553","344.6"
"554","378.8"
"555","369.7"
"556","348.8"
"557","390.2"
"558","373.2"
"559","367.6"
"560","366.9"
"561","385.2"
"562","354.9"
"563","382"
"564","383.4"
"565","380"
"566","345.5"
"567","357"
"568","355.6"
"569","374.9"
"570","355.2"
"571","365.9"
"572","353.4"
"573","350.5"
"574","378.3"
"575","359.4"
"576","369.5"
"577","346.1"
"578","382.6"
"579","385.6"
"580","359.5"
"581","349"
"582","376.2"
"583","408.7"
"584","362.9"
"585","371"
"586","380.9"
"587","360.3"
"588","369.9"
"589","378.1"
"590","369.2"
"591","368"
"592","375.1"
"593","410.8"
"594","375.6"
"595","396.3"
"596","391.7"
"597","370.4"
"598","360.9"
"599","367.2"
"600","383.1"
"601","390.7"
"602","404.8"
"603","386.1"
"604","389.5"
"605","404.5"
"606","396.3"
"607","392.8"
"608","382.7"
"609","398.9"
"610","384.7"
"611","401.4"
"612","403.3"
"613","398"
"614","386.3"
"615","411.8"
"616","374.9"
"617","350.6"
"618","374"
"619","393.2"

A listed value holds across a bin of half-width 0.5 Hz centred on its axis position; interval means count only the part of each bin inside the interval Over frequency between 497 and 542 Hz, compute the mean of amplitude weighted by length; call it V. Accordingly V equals 398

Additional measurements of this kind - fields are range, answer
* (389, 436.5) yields 397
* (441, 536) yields 401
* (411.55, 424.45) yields 403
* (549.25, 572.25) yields 365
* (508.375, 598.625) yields 380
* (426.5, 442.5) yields 396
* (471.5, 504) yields 406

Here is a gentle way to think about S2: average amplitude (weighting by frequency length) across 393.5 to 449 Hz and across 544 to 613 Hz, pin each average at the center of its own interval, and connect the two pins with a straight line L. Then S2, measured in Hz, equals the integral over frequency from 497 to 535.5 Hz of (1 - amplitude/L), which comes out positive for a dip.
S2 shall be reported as -1.80 Hz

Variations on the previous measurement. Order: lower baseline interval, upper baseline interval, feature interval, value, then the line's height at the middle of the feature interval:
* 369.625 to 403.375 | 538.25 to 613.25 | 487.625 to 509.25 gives -1.0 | 379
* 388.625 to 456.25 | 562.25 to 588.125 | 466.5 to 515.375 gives -2.4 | 383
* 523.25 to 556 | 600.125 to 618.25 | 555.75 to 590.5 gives 1.2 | 382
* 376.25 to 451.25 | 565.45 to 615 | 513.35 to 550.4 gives -1.1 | 383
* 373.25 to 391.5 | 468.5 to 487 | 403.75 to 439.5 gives -0.5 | 395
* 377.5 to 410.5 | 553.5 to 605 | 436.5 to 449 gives -0.3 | 385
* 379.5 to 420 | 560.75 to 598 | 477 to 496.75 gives -1.5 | 383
